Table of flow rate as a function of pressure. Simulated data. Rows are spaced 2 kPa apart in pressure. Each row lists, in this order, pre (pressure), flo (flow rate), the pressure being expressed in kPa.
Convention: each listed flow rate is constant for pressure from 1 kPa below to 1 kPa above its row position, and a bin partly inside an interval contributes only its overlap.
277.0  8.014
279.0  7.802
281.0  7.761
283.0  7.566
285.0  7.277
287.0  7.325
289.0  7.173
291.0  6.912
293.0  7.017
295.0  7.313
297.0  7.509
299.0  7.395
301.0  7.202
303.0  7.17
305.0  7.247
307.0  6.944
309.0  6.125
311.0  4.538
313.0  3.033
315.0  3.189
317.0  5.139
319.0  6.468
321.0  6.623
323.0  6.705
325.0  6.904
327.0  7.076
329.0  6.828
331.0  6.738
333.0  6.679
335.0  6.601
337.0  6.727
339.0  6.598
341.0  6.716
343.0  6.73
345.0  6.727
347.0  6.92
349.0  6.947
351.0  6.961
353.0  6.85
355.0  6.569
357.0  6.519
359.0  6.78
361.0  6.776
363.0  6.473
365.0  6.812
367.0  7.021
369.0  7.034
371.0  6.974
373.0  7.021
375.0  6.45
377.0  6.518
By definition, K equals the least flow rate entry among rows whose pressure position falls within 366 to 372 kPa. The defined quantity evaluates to 6.974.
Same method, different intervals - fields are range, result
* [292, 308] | 6.944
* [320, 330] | 6.623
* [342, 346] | 6.727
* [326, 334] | 6.679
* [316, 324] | 5.139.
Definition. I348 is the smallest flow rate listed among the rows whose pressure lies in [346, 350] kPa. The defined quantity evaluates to 6.92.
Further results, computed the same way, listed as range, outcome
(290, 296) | 6.912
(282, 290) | 7.173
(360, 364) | 6.473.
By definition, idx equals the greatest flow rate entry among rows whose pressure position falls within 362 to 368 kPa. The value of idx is 7.021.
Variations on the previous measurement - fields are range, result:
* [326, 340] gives 7.076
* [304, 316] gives 7.247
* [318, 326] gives 6.904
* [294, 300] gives 7.509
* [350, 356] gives 6.961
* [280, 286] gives 7.761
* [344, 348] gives 6.92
